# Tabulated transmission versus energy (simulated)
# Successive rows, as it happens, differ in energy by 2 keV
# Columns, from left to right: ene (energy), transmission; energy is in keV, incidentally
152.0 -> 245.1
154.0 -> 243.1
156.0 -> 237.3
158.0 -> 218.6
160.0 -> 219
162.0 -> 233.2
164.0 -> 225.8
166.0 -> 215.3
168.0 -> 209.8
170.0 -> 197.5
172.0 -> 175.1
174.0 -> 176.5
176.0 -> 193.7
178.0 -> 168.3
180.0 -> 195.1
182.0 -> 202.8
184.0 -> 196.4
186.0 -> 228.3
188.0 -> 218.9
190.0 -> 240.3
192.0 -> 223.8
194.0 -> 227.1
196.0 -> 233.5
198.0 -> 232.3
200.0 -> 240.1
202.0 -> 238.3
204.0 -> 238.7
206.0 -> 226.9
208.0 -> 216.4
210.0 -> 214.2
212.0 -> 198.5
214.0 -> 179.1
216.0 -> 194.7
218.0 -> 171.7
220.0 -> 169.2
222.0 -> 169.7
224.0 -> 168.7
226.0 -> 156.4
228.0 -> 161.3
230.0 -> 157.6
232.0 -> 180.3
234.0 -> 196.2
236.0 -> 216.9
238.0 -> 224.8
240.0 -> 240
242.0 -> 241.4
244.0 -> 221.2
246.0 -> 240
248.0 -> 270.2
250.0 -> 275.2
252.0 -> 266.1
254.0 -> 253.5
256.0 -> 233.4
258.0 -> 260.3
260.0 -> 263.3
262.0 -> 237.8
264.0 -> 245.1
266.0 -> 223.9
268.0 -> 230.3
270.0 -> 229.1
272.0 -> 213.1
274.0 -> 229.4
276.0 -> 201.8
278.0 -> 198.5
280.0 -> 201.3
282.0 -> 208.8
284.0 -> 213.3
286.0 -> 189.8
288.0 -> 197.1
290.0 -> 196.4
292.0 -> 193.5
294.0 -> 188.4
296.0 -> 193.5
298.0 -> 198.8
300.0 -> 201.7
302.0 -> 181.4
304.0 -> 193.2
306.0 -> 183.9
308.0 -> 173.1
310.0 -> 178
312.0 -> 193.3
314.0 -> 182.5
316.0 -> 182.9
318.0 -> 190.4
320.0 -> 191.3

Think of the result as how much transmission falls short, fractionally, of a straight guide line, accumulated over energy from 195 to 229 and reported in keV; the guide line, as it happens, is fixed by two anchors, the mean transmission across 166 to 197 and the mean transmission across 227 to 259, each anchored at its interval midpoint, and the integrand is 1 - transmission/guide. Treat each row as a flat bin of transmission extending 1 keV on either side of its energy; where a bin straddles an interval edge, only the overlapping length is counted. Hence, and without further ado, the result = 2.4 keV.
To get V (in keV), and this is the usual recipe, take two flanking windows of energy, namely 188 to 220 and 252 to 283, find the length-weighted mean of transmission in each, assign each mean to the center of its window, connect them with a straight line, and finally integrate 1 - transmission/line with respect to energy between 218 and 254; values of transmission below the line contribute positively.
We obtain 2.3 keV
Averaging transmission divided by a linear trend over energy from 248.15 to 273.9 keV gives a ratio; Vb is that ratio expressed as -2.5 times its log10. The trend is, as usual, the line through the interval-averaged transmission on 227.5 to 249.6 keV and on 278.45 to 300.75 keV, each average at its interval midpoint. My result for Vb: -0.17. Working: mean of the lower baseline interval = 216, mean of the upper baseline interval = 198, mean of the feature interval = 245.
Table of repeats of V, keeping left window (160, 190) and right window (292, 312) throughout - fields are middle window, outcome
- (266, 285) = -2.2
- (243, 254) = -3.3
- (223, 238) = 1.3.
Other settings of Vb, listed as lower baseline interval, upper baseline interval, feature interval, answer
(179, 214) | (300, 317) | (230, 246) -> -0.040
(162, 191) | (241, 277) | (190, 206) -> -0.096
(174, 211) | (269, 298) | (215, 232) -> 0.248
